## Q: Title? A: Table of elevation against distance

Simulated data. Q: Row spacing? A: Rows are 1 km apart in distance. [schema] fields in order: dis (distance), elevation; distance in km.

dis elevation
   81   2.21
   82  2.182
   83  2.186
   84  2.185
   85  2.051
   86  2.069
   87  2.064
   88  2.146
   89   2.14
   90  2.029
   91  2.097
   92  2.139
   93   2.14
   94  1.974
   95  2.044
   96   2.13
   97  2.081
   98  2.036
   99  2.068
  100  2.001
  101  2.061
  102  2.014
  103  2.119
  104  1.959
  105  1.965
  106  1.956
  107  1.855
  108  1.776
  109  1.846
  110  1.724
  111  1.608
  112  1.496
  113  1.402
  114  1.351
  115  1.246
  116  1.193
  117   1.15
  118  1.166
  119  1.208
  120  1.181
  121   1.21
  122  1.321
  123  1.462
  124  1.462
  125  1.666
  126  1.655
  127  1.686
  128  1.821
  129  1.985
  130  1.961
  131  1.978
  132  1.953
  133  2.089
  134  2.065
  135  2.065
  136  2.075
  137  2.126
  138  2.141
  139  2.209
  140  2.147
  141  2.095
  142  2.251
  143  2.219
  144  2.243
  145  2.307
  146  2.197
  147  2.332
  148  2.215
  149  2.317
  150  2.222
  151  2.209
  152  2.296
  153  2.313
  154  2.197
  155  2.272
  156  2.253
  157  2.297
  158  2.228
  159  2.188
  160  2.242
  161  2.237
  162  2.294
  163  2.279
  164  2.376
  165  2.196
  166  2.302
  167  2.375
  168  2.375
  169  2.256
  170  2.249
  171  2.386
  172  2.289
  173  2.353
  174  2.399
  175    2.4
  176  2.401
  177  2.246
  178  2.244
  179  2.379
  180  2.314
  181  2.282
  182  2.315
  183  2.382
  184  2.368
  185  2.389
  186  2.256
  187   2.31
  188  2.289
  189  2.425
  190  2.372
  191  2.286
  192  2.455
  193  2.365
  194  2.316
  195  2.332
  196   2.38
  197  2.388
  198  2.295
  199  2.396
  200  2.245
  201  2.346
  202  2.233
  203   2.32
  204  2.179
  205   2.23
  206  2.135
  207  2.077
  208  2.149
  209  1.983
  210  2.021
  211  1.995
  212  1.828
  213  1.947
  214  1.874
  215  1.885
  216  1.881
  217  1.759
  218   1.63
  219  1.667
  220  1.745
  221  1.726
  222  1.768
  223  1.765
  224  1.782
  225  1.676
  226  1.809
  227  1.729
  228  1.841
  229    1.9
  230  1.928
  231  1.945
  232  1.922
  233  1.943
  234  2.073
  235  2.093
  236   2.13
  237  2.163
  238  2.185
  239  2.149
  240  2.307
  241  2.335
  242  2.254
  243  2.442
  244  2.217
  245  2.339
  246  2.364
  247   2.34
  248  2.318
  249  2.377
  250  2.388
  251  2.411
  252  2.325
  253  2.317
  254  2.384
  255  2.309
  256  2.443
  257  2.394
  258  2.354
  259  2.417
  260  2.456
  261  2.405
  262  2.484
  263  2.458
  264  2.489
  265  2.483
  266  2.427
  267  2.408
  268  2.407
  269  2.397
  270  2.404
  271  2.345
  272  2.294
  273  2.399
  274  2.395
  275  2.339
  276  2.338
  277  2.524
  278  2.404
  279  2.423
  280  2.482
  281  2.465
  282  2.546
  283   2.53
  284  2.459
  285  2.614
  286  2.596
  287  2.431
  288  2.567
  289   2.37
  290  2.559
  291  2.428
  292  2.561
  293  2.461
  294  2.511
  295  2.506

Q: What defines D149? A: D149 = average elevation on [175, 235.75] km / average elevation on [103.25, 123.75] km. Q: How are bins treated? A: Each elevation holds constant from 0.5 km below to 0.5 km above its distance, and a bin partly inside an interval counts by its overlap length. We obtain 1.39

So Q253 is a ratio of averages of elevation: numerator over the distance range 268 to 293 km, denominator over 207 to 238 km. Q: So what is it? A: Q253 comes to 1.30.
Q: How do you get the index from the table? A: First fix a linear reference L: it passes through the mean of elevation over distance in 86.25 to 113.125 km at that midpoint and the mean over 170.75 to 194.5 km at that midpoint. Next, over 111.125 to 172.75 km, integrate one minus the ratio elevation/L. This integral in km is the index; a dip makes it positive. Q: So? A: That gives 5.3 km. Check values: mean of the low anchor 1.97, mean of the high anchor 2.34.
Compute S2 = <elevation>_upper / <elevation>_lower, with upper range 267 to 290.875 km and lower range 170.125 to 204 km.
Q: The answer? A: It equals 1.05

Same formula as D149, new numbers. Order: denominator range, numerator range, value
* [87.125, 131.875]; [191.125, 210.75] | 1.28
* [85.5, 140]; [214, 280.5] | 1.20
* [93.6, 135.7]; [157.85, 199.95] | 1.34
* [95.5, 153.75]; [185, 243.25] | 1.11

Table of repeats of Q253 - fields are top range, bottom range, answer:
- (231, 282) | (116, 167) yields 1.17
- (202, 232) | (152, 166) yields 0.84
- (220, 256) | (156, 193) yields 0.91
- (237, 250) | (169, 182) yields 0.99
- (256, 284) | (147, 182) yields 1.06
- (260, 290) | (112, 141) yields 1.45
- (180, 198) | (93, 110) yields 1.18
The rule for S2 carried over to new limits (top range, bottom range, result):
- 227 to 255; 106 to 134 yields 1.38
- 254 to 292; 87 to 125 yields 1.39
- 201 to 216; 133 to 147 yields 0.95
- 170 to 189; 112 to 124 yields 1.82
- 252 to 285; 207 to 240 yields 1.27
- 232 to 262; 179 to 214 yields 1.02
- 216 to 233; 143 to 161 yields 0.80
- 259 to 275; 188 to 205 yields 1.04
